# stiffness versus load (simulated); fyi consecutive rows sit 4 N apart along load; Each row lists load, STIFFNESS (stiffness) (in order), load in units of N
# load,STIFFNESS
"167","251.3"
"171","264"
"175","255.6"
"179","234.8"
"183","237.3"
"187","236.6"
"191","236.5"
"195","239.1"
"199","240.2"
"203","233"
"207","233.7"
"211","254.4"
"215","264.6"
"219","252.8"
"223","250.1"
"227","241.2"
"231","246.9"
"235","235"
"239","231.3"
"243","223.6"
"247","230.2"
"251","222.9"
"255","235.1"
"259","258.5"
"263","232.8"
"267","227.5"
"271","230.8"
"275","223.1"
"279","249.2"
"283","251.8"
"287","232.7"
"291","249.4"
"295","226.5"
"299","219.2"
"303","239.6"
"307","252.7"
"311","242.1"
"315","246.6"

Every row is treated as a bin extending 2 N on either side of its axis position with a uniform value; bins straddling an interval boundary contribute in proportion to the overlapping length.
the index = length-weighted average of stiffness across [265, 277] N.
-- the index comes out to 227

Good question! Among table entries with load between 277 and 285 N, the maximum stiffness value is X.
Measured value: 251.8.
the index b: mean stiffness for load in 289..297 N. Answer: 238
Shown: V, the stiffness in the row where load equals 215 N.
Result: 264.6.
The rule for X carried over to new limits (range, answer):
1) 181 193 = 237.3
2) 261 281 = 249.2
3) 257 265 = 258.5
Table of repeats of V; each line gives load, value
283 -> 251.8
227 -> 241.2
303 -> 239.6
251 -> 222.9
